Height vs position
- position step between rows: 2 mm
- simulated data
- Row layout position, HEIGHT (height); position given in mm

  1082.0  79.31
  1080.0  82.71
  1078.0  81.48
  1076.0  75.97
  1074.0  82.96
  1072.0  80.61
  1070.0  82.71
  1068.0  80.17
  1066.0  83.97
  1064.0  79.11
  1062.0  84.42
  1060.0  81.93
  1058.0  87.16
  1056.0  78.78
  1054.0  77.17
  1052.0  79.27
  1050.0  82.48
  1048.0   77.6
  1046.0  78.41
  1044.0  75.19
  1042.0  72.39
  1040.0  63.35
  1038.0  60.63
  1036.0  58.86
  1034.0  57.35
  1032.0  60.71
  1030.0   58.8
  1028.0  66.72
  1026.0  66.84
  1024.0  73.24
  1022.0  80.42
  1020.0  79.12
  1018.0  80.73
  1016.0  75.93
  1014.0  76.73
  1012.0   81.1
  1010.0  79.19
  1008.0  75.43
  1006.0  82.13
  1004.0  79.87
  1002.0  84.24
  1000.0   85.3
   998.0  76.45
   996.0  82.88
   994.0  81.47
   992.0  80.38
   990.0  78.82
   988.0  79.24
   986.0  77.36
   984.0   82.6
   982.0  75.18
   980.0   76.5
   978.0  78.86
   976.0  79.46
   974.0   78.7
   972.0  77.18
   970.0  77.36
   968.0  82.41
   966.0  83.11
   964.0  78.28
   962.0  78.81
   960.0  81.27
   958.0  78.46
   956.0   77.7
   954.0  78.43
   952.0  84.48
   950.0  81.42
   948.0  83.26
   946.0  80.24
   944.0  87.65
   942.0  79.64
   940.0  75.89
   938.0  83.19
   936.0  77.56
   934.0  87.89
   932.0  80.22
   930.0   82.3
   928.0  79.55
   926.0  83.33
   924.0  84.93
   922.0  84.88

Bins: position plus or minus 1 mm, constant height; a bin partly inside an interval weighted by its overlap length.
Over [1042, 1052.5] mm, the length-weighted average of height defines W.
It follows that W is 78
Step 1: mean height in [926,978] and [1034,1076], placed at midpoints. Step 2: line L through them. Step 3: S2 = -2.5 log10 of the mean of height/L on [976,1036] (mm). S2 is 0.04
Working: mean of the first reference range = 80.6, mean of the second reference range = 76.8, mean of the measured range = 76.1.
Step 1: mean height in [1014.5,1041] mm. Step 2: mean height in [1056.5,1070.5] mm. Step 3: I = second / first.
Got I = 1.2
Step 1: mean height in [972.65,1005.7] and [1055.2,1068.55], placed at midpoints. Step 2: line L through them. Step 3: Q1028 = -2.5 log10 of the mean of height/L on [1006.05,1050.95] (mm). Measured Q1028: 0.13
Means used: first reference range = 79.9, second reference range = 82.3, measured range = 72.1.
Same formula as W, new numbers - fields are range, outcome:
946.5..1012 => 79.9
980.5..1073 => 76.6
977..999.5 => 79.2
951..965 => 79.6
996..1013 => 80.6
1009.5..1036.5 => 71.2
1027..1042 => 61.7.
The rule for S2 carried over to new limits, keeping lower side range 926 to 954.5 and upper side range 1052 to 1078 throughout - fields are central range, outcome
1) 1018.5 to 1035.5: 0.19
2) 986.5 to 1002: 0.01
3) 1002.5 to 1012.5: 0.02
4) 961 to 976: 0.03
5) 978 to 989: 0.04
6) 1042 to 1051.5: 0.05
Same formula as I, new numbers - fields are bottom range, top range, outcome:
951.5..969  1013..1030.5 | 0.92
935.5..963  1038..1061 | 0.95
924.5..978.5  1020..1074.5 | 0.92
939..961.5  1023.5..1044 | 0.80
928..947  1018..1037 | 0.83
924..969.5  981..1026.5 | 0.97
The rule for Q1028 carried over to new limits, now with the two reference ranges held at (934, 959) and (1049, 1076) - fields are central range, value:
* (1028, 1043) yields 0.29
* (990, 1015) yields 0.01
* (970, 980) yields 0.04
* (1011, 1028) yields 0.07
